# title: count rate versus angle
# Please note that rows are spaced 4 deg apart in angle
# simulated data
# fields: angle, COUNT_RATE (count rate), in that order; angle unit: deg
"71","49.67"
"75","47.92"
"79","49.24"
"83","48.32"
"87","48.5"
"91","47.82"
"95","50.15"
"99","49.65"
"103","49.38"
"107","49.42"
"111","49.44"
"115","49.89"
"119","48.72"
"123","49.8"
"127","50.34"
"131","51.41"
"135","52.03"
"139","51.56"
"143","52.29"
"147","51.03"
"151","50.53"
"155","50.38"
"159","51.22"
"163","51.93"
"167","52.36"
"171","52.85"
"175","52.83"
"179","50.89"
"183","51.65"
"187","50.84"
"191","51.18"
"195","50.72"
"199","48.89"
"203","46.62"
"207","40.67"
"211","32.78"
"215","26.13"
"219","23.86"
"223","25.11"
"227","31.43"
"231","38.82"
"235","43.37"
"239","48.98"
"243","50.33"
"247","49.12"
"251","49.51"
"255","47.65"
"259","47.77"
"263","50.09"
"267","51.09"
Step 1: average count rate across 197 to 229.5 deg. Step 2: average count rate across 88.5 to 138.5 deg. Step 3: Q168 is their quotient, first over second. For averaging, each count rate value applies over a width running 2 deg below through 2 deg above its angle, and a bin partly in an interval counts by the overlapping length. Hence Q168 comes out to 0.7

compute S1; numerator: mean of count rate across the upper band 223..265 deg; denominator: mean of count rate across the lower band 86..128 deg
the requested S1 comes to 0.9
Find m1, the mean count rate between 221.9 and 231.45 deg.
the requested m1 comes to 31.3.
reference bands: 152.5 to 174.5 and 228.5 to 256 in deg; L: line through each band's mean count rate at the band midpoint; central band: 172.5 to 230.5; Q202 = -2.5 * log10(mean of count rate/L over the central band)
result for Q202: 0.19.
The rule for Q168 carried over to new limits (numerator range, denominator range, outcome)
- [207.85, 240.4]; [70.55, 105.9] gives 0.69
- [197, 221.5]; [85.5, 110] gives 0.74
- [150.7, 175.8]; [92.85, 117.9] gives 1.04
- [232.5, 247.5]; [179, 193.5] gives 0.93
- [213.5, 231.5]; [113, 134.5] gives 0.56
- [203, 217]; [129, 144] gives 0.68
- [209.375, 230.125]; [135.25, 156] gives 0.55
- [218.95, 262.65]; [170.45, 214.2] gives 0.90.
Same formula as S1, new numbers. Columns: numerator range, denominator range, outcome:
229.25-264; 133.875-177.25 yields 0.91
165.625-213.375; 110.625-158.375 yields 0.95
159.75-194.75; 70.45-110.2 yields 1.06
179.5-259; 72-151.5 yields 0.86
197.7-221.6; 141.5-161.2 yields 0.70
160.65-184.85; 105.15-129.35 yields 1.05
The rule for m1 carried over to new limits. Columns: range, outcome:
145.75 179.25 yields 51.6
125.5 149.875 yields 51.4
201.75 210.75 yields 41.3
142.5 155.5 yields 51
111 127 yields 49.6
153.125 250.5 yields 44.8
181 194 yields 51.2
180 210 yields 48.2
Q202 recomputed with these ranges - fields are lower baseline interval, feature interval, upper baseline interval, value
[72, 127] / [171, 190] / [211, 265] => -0.17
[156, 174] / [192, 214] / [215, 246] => 0.00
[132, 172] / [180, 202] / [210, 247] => -0.15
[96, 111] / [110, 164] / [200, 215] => -0.11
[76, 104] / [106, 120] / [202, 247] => -0.05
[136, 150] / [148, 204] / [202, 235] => -0.18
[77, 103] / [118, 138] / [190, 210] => -0.05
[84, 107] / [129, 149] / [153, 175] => -0.02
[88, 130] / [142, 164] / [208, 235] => -0.21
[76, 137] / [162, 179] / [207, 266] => -0.16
